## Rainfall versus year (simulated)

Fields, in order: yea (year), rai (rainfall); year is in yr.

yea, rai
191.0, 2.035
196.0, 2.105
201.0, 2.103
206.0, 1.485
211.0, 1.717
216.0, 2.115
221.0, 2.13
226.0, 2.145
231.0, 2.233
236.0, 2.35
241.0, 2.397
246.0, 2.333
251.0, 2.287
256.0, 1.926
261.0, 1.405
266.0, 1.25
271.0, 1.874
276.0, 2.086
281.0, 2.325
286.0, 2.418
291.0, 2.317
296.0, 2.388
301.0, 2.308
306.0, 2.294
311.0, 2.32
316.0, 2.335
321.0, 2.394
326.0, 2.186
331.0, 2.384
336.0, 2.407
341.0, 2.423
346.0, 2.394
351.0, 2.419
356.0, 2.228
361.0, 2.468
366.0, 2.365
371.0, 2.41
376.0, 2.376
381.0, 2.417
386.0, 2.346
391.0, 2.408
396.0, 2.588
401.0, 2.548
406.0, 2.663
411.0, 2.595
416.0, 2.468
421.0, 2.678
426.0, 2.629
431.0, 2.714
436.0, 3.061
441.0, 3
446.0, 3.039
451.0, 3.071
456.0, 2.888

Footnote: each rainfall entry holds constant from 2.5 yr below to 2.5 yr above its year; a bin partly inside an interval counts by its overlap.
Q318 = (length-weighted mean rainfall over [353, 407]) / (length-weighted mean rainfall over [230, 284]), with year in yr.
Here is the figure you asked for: 1.2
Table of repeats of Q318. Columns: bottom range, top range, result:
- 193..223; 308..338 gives 1.20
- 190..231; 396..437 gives 1.33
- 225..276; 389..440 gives 1.31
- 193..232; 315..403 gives 1.20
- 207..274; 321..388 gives 1.19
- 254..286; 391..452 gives 1.47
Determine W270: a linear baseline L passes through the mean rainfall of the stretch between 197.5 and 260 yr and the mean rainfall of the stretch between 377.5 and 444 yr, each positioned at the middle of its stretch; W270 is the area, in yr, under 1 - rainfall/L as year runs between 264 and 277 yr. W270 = 2.9 yr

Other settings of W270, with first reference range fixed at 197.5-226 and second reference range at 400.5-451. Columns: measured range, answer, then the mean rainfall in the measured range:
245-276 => 4.1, 1.84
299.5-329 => 0.3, 2.31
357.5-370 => 0.6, 2.4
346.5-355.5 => 0.4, 2.37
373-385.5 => 0.9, 2.39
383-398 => 1.1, 2.44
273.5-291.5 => -0.6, 2.28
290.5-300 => -0.4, 2.35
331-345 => 0.1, 2.41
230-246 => -2.3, 2.34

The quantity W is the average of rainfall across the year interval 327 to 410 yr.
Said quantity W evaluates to 2.43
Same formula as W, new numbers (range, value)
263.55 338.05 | 2.22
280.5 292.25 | 2.36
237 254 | 2.33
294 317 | 2.33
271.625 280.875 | 2.1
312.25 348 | 2.36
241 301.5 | 2.08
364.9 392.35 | 2.39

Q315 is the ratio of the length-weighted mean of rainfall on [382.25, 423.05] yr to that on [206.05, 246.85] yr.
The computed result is 1.2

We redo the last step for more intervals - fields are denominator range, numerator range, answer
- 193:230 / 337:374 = 1.20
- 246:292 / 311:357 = 1.18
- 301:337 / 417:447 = 1.21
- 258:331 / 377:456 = 1.25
